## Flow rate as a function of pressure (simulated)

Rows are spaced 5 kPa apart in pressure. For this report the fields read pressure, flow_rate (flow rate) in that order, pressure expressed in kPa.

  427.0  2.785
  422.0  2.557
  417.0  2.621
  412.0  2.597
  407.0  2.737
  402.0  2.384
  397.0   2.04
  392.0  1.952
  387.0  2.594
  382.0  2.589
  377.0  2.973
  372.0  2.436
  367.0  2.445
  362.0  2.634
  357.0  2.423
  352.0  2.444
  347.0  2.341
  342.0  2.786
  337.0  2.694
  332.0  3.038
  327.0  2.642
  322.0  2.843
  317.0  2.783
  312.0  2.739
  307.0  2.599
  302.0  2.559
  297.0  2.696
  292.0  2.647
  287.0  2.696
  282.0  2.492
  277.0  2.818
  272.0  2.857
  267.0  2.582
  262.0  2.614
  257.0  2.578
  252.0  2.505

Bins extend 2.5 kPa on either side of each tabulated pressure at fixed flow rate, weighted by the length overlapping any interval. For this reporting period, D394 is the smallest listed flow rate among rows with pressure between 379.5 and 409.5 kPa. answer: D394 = 1.952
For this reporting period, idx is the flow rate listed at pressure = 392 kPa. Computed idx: 1.952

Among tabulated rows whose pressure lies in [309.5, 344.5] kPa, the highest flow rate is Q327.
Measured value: 3.038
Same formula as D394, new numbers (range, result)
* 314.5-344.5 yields 2.642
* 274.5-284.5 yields 2.492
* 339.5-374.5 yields 2.341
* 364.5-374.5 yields 2.436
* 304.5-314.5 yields 2.599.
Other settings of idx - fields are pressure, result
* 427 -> 2.785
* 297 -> 2.696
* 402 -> 2.384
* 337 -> 2.694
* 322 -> 2.843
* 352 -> 2.444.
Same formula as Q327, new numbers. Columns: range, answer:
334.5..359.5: 2.786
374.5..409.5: 2.973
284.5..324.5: 2.843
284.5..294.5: 2.696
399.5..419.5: 2.737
